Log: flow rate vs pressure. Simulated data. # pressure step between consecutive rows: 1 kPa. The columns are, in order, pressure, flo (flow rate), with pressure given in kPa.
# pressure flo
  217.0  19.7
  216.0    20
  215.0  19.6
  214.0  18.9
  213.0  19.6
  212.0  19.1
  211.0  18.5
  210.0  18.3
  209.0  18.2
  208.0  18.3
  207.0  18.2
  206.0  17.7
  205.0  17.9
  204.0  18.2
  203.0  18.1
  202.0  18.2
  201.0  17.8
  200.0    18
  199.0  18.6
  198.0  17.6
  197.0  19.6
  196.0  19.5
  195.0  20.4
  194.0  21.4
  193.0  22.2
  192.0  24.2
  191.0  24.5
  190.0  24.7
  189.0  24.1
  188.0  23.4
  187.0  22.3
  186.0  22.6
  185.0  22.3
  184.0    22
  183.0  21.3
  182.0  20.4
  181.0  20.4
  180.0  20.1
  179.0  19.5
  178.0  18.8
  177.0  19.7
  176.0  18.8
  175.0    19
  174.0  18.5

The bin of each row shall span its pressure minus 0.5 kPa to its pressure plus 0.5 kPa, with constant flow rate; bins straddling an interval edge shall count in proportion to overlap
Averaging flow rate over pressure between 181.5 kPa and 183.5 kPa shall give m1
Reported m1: 20.9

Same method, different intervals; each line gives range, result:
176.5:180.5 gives 19.5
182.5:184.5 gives 21.6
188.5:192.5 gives 24.4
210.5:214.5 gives 19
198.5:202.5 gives 18.1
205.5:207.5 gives 17.9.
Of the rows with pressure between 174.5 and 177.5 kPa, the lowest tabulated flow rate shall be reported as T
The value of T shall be 18.8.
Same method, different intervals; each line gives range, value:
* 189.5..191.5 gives 24.5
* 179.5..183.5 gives 20.1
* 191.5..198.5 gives 17.6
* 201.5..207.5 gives 17.7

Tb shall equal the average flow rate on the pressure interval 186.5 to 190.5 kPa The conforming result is 23.6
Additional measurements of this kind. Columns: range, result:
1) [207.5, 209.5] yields 18.2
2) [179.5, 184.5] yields 20.8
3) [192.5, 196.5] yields 20.9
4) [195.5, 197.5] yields 19.6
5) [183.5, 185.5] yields 22.1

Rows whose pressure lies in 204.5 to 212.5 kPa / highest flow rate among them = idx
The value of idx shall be 19.1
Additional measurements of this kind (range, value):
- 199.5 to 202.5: 18.2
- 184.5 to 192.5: 24.7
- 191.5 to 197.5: 24.2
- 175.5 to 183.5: 21.3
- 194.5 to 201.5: 20.4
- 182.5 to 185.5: 22.3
